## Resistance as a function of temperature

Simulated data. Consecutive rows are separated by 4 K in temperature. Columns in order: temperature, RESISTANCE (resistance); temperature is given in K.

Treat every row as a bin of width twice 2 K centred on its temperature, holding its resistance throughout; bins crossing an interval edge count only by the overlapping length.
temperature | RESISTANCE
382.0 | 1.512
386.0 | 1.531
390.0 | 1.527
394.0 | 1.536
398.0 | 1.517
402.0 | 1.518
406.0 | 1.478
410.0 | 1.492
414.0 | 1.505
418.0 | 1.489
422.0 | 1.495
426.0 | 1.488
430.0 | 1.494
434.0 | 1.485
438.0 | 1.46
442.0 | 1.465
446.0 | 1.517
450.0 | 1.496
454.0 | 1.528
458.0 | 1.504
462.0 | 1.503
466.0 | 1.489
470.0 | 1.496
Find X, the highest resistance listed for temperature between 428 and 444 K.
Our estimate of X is 1.494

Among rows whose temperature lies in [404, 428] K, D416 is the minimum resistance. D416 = 1.478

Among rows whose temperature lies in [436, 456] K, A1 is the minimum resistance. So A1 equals 1.46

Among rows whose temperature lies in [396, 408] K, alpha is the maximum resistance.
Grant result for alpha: 1.518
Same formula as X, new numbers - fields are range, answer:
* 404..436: 1.505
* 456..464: 1.504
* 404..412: 1.492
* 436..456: 1.528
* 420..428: 1.495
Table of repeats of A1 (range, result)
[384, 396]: 1.527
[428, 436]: 1.485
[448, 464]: 1.496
